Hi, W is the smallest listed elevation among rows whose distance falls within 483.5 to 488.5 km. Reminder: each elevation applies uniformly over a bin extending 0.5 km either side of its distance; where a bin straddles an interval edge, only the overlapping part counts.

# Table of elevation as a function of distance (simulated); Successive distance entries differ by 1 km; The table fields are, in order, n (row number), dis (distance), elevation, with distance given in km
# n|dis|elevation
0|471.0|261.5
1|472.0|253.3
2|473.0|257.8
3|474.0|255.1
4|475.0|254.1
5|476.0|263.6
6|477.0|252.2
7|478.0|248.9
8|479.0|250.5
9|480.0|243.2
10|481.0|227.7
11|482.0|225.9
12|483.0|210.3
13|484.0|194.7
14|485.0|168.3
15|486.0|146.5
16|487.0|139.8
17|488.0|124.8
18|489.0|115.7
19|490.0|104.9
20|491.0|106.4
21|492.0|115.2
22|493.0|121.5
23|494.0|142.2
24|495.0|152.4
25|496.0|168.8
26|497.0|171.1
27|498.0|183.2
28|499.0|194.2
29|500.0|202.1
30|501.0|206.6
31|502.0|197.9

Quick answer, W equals 124.8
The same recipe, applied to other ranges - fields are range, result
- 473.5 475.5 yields 254.1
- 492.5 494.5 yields 121.5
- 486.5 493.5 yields 104.9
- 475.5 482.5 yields 225.9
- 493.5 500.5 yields 142.2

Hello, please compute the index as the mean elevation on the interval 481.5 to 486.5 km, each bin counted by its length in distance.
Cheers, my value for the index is 189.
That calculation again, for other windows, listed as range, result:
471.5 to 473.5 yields 256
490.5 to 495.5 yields 128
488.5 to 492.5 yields 111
